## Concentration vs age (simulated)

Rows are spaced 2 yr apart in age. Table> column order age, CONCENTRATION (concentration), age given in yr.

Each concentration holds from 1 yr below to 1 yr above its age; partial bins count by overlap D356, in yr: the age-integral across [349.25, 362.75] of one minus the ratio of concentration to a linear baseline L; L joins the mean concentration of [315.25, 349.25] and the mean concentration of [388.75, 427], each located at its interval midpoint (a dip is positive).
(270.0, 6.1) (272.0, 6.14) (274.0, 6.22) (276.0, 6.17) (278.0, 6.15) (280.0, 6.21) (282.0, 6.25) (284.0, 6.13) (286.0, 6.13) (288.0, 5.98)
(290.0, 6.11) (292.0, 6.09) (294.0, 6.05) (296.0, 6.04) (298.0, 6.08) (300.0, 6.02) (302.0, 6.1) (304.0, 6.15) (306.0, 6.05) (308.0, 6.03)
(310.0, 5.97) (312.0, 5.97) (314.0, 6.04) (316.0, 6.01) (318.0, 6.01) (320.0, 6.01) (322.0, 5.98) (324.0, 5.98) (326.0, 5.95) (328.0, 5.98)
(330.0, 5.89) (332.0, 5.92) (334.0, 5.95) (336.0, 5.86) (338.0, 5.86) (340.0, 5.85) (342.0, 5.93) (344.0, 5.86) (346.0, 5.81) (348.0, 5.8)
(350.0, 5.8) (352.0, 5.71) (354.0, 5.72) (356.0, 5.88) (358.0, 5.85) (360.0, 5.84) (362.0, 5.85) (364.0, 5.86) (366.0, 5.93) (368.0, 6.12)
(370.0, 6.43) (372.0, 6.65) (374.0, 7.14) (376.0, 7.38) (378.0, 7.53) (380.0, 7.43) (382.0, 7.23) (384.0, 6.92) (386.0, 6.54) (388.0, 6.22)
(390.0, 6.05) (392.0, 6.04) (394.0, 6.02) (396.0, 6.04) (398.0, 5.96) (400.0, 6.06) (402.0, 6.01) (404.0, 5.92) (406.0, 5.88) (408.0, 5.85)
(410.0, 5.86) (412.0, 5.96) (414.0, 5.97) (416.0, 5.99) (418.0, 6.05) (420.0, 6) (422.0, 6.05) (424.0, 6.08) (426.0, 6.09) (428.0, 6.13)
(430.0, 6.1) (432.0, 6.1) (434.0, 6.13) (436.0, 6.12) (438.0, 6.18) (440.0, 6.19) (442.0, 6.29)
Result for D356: 0.3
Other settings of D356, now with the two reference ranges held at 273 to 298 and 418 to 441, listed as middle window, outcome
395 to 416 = 0.53 yr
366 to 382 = -2.08 yr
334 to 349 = 0.63 yr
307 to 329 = 0.46 yr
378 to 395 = -1.40 yr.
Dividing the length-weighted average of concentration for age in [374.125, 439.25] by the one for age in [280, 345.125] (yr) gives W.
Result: 1.04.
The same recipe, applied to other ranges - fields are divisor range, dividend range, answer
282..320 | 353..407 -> 1.04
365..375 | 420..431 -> 0.94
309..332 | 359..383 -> 1.11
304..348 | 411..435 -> 1.02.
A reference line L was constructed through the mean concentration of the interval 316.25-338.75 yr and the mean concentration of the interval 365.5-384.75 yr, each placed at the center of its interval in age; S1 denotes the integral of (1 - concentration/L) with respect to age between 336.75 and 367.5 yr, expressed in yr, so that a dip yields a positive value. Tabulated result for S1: 2.8 yr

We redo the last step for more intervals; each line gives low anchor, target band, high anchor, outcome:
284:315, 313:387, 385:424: -1.6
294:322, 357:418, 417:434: -2.2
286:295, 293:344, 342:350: -0.3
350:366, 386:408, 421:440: -0.2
